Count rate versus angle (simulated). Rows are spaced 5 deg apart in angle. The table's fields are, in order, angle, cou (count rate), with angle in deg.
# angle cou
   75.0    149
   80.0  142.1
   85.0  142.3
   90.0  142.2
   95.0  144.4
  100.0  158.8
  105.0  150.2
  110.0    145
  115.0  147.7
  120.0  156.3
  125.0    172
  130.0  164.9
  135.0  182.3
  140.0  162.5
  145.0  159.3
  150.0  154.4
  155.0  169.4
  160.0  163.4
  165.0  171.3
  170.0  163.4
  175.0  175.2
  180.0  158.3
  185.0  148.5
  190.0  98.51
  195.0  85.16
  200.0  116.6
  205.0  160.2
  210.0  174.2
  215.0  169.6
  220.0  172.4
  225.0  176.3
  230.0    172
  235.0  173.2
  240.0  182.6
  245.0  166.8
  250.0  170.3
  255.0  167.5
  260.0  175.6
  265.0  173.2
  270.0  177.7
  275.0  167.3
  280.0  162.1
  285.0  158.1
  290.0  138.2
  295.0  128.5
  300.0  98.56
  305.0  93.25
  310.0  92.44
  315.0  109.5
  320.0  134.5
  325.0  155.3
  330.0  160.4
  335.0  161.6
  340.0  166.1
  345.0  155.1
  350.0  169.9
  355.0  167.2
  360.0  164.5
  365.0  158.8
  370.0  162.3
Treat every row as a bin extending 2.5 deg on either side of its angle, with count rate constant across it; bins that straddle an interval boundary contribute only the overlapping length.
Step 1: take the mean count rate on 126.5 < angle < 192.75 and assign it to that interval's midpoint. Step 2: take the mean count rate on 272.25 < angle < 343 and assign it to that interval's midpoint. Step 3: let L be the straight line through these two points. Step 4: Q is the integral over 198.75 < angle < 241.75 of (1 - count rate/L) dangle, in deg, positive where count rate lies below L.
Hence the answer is -4.9 deg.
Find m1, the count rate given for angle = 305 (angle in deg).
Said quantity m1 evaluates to 93.25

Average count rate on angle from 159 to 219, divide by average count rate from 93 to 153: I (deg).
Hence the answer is 0.9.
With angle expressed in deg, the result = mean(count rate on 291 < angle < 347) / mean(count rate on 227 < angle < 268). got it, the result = 0.8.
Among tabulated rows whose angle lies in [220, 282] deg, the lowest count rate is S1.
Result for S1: 162.1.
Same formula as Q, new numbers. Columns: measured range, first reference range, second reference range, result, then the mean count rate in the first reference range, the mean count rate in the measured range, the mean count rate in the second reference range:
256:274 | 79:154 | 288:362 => -3.8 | 156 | 174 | 140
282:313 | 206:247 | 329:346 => 8.8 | 173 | 119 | 161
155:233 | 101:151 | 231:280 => 5.6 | 160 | 154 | 172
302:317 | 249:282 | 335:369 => 6.2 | 171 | 98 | 163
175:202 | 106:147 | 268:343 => 4.8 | 161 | 126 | 140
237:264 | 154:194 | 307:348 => -4.7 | 153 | 173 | 142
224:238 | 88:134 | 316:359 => -1.6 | 155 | 174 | 157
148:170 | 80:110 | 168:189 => -1.5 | 147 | 165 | 157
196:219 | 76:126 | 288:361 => -1.2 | 149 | 152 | 139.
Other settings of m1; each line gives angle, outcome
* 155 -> 169.4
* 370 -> 162.3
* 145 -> 159.3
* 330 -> 160.4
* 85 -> 142.3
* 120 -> 156.3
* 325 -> 155.3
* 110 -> 145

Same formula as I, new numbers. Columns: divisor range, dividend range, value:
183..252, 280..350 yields 0.89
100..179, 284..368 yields 0.87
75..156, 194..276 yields 1.06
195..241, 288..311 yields 0.69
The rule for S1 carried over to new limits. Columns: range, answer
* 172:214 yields 85.16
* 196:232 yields 116.6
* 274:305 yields 93.25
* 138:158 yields 154.4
